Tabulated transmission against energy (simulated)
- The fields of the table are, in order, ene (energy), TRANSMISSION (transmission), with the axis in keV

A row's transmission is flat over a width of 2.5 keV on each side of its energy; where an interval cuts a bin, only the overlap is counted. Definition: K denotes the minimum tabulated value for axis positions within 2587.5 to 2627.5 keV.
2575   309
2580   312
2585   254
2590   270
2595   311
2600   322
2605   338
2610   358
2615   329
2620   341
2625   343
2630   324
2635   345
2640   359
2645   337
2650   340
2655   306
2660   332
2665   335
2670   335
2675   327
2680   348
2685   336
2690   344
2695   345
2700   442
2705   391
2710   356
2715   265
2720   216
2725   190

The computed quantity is 270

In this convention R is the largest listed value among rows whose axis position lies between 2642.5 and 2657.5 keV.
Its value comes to 340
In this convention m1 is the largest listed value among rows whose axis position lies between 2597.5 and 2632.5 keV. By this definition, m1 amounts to 358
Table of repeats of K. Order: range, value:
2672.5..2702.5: 327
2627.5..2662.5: 306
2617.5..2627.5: 341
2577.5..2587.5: 254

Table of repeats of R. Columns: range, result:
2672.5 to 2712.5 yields 442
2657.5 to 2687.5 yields 348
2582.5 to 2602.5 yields 322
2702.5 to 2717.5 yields 391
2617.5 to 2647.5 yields 359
